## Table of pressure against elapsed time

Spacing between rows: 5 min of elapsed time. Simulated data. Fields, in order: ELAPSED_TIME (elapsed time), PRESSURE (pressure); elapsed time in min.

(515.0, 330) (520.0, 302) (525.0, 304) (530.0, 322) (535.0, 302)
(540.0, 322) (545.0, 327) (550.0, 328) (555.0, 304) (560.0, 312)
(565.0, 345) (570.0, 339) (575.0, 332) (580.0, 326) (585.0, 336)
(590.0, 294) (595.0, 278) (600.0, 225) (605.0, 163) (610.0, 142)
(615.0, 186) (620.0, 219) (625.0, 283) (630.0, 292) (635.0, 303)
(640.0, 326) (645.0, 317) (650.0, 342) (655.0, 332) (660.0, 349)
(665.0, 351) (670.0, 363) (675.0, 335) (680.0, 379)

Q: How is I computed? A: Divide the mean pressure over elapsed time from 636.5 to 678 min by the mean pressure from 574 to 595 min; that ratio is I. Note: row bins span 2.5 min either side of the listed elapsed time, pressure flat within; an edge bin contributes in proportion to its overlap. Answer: 1.07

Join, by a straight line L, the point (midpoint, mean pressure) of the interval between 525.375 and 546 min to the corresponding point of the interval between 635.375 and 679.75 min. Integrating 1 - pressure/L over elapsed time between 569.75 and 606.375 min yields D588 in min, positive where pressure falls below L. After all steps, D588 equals 4.3 min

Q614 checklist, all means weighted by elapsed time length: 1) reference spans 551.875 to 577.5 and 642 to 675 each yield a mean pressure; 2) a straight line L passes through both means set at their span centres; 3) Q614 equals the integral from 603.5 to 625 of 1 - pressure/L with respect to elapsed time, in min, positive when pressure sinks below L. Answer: 9.3 min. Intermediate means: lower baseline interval 326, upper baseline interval 342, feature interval 190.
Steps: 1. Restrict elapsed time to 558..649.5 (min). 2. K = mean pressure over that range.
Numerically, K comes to 280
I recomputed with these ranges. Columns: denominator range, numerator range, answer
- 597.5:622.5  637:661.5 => 1.78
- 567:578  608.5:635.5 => 0.70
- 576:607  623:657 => 1.14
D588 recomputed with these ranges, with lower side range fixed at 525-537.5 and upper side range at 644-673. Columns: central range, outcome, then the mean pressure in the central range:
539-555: -0.4 min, 323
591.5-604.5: 3.4 min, 241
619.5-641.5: 3.1 min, 289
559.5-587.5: -1.0 min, 333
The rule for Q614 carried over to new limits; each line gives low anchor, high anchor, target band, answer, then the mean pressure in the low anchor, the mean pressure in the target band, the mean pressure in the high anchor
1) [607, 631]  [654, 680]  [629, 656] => -3.54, 219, 319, 350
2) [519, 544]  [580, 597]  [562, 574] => -1.20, 312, 340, 307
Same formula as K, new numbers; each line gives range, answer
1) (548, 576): 326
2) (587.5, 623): 216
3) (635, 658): 327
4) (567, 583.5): 333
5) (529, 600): 316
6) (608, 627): 207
